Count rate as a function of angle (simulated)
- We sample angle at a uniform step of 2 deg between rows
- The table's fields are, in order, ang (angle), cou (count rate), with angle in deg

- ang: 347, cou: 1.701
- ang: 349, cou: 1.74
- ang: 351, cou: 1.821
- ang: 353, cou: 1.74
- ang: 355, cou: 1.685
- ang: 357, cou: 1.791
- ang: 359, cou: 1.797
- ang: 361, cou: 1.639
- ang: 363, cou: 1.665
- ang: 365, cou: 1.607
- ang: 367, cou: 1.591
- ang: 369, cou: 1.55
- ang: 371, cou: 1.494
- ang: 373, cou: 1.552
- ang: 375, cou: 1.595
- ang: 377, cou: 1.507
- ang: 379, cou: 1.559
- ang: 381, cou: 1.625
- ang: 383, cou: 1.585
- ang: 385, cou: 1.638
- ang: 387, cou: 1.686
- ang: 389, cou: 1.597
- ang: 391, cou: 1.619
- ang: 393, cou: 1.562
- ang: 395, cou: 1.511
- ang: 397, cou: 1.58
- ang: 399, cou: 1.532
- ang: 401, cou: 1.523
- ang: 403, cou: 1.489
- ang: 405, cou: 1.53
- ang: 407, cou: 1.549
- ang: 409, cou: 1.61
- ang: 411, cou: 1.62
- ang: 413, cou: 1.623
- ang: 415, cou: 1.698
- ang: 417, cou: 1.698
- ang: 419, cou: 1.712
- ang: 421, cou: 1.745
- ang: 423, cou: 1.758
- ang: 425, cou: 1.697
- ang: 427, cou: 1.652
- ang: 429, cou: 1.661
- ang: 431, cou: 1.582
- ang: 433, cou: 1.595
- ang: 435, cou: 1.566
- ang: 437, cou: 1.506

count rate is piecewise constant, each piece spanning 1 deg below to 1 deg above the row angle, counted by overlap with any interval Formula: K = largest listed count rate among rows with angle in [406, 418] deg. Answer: 1.698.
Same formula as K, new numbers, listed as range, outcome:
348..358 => 1.821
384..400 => 1.686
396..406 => 1.58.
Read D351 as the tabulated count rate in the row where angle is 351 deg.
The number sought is 1.821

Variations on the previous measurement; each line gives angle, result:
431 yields 1.582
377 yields 1.507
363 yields 1.665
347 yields 1.701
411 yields 1.62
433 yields 1.595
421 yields 1.745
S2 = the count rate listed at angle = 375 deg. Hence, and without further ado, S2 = 1.595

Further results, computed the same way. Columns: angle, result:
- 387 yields 1.686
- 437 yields 1.506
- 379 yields 1.559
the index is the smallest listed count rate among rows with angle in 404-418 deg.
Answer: 1.53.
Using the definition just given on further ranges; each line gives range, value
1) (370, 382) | 1.494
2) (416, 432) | 1.582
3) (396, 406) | 1.489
